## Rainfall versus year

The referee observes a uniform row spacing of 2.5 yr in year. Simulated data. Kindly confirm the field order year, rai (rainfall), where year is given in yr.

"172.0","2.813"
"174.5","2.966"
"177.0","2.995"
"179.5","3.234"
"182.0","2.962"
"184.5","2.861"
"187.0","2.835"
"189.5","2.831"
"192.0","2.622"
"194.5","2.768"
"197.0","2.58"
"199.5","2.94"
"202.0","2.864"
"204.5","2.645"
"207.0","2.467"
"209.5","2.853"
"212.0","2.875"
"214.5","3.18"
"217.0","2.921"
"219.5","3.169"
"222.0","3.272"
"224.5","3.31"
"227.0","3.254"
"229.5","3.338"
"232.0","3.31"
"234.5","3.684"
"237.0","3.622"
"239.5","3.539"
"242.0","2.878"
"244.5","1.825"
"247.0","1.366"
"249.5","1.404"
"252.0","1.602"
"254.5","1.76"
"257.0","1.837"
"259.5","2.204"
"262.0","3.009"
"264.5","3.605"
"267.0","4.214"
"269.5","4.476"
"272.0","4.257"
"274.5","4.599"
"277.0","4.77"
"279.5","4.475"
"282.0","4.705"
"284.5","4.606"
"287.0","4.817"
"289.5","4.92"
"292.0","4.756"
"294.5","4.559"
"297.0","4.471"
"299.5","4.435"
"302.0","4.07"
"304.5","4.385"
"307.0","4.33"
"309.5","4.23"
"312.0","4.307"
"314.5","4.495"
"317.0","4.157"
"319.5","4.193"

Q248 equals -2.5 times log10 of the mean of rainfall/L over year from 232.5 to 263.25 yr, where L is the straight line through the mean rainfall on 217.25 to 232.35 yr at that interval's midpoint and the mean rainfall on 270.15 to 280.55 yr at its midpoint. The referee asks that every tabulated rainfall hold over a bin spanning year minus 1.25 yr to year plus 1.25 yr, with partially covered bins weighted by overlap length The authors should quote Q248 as 0.48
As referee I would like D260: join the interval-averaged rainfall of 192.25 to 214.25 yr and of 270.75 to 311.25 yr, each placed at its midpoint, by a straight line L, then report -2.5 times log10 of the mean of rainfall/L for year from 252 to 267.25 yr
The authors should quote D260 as 0.454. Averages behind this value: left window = 2.76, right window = 4.52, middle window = 2.58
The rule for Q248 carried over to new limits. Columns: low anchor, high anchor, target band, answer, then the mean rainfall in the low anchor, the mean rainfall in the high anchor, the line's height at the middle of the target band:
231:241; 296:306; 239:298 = 0.13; 3.53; 4.34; 3.93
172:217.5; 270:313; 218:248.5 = 0.15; 2.85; 4.51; 3.51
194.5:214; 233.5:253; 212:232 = -0.21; 2.76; 2.49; 2.64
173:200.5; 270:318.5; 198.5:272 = 0.23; 2.87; 4.49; 3.6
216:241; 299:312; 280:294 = -0.17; 3.34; 4.28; 4.06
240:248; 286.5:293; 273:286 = -0.10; 2.19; 4.84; 4.24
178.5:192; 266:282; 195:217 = 0.17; 2.91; 4.49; 3.28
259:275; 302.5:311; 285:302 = -0.12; 3.8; 4.29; 4.13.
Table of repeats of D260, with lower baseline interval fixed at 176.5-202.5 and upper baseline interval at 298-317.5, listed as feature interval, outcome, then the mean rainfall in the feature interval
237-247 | 0.29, 2.68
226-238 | -0.02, 3.44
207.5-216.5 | 0.08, 2.92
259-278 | -0.03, 3.95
